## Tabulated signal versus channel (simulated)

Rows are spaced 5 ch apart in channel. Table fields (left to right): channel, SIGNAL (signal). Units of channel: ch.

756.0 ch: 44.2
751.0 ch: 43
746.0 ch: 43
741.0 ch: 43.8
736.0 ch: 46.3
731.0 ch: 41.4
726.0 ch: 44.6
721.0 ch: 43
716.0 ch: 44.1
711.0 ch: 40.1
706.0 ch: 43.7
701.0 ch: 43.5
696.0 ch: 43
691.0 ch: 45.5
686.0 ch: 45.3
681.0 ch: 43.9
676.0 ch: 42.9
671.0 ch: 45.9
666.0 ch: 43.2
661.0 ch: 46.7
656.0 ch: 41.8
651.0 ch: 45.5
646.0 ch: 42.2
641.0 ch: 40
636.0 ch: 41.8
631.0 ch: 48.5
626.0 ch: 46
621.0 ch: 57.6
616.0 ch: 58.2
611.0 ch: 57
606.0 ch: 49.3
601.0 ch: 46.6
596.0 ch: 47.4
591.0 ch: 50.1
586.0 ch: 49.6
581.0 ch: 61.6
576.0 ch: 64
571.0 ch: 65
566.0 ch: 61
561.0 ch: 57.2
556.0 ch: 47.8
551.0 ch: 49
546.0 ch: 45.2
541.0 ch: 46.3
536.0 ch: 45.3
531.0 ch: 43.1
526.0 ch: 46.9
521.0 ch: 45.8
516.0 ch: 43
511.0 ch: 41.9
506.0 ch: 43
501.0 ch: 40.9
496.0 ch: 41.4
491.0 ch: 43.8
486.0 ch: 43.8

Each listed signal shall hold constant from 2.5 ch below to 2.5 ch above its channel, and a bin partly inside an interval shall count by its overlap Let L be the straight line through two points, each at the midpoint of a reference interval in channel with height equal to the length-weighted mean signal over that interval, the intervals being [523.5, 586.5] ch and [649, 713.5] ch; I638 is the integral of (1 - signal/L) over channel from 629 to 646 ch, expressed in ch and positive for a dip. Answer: 1.4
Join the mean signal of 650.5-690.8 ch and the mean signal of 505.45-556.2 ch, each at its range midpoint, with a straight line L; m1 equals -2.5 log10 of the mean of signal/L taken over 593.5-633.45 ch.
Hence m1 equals -0.150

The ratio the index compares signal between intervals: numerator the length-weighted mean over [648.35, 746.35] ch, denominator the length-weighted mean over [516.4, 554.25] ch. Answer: 0.96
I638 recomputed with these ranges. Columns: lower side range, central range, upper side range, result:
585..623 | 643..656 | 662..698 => 1.1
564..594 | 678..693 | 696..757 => 0.8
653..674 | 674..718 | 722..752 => 0.5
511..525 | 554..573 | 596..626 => -3.7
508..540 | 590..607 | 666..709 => -1.5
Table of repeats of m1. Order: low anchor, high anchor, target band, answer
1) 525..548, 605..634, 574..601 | -0.081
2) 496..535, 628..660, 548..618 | -0.245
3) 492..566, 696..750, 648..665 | -0.006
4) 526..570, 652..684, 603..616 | -0.151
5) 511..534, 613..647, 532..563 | -0.065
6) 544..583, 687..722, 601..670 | 0.053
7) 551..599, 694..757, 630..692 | 0.107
